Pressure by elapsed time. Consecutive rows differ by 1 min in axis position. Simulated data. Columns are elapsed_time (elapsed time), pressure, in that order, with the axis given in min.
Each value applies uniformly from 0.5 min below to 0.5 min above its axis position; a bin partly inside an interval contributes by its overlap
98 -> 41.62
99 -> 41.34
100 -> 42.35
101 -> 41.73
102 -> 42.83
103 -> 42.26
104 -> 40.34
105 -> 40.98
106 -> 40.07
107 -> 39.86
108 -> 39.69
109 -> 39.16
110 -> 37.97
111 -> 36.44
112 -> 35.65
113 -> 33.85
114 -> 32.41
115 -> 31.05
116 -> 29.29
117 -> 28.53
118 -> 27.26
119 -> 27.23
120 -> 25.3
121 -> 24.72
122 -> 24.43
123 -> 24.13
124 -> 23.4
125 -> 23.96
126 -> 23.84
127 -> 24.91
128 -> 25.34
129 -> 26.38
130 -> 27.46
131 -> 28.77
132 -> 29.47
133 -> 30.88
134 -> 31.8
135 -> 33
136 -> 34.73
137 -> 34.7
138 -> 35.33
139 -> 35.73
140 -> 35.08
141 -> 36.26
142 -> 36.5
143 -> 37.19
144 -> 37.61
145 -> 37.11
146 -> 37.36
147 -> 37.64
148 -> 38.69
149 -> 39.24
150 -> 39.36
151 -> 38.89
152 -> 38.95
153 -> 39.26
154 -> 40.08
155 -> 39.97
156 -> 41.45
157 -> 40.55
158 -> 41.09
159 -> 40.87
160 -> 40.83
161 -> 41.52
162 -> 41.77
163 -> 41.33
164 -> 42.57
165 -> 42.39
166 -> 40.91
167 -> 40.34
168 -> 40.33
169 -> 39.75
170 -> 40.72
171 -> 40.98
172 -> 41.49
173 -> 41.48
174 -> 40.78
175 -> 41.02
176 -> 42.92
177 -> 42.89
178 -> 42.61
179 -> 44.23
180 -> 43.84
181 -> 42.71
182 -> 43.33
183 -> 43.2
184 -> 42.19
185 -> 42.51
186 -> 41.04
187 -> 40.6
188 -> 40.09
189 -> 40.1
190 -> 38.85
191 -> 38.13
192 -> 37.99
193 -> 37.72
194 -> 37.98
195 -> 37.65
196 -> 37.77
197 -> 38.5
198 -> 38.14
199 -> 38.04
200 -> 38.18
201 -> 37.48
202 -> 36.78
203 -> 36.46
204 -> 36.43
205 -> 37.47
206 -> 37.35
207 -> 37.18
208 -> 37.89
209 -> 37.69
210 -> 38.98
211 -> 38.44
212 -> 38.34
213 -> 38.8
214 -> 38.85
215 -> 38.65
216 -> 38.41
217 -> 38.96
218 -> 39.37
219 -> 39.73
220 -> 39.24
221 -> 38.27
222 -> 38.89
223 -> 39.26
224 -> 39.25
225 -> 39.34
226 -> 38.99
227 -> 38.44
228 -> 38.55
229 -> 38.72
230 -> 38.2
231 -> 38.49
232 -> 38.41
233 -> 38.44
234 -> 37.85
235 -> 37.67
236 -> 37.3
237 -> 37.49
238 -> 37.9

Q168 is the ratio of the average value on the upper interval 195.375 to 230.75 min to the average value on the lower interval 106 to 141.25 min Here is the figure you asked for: 1.24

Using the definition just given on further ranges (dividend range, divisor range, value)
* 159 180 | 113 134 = 1.53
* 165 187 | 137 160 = 1.09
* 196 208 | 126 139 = 1.24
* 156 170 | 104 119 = 1.17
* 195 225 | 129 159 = 1.05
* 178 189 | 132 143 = 1.23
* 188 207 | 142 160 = 0.97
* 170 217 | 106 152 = 1.22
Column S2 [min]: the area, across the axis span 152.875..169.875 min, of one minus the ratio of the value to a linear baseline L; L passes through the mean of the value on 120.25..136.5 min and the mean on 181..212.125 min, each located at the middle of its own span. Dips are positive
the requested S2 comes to -4.2 min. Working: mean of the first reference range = 27.3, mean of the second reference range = 38.9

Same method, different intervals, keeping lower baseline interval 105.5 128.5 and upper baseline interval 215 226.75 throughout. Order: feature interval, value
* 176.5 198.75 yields -2.64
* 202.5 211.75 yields 0.08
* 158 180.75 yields -4.51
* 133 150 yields -1.90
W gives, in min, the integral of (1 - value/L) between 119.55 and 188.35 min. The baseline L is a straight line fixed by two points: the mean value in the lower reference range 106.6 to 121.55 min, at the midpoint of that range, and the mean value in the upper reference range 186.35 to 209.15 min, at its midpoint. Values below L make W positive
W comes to -3.3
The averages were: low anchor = 32.5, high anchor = 38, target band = 37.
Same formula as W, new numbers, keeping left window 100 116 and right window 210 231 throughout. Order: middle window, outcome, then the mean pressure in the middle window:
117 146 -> 6.13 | 30.2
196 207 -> 0.35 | 37.5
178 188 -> -1.01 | 42.5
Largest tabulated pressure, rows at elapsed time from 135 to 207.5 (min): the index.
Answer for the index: 44.23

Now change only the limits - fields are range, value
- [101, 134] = 42.83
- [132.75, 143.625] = 37.19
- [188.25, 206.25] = 40.1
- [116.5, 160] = 41.45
